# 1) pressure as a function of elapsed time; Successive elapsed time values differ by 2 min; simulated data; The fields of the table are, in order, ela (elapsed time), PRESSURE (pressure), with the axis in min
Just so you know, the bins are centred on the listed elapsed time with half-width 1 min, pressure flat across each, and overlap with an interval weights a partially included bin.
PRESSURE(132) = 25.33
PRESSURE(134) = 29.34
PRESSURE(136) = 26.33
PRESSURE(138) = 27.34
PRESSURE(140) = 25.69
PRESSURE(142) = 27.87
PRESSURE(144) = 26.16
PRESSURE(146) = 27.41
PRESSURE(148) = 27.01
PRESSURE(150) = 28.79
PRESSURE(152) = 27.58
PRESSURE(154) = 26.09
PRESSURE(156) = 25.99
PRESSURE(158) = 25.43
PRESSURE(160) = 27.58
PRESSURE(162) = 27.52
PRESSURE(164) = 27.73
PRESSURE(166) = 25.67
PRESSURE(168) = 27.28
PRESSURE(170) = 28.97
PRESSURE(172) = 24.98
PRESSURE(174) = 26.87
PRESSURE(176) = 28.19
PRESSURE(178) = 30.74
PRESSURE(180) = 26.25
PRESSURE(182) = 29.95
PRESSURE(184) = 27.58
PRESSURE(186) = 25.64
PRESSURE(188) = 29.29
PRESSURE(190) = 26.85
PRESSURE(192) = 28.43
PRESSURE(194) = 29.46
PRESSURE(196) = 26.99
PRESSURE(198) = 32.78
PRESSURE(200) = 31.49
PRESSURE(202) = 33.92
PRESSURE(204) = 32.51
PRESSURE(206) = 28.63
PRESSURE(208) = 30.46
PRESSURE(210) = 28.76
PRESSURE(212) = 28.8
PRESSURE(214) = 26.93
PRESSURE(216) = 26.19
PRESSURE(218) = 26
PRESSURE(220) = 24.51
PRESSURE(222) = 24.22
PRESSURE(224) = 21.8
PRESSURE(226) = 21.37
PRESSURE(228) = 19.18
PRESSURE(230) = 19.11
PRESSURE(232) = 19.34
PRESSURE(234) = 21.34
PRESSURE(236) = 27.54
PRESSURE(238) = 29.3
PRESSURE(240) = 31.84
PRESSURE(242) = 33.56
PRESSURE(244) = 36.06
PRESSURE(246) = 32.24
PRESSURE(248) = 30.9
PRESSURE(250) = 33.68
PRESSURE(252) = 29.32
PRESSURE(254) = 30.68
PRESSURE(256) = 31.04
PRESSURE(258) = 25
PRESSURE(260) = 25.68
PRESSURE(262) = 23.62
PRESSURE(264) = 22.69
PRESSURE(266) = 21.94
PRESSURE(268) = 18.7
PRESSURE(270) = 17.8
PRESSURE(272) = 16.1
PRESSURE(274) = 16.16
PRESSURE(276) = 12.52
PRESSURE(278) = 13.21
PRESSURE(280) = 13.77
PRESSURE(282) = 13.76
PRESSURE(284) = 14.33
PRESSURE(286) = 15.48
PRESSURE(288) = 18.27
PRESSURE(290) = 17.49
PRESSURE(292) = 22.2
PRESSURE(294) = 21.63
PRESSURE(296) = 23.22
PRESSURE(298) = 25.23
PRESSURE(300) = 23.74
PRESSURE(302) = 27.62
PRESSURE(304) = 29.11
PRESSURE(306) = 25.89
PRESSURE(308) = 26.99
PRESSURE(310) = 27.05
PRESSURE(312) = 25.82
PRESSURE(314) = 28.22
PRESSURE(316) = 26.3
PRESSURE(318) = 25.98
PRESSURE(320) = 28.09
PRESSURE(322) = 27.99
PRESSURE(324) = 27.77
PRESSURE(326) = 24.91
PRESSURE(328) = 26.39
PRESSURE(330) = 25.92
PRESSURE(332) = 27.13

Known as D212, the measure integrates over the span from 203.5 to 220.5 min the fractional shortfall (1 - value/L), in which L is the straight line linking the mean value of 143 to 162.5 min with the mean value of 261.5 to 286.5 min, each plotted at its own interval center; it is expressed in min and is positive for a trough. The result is -4.67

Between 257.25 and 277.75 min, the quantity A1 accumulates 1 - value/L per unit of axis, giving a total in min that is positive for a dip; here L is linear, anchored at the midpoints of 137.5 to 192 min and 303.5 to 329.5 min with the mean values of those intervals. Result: 5.6 min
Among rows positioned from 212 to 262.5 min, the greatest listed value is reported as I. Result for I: 36.06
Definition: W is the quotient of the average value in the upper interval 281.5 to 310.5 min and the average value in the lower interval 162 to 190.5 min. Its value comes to 0.8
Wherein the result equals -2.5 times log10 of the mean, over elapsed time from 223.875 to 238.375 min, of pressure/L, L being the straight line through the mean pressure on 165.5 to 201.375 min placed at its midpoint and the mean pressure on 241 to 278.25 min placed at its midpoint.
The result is 0.19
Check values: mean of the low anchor 28.3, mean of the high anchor 25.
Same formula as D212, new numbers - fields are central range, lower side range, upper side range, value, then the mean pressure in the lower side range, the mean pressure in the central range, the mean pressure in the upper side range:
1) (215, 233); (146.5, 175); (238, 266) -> 3.9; 27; 22.4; 29.4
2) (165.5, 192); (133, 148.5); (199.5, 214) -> 1.3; 27.1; 27.6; 30.4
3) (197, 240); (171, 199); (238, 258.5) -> 4.8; 28.1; 26.5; 31.5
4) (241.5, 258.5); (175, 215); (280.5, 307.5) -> -4.6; 29.2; 31.5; 21.3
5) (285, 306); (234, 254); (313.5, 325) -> 4.4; 31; 22.6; 27.4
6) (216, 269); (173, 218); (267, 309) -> -4.6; 28.9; 26.2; 19.7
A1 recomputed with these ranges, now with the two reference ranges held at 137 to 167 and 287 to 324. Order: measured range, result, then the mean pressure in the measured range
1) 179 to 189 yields -0.4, 27.7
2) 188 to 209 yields -3.0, 30.1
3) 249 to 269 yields -0.4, 26.2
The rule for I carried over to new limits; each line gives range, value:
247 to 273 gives 33.68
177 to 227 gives 33.92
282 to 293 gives 22.2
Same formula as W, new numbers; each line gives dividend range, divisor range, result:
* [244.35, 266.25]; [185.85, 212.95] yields 0.95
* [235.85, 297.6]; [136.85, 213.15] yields 0.82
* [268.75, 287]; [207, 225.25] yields 0.56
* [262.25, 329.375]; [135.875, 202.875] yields 0.79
